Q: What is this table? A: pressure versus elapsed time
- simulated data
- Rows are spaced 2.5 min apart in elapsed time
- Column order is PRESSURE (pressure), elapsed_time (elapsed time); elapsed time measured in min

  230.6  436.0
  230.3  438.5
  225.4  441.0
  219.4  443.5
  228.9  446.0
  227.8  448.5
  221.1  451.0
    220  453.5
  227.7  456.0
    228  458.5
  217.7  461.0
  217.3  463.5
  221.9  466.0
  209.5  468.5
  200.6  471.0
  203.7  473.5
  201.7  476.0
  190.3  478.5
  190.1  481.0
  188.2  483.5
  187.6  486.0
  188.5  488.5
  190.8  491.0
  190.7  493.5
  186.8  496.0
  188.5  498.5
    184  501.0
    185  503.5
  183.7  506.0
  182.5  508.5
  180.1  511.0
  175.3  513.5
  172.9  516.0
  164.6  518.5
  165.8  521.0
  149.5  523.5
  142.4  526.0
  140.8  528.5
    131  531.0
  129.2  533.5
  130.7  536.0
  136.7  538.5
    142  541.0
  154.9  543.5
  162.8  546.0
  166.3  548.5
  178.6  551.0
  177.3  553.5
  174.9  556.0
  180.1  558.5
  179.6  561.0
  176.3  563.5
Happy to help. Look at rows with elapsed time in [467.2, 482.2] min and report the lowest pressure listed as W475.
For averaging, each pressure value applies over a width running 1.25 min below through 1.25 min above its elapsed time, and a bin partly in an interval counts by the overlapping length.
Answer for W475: 190.1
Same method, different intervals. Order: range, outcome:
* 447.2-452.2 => 221.1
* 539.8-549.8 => 142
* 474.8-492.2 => 187.6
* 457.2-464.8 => 217.3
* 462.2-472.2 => 200.6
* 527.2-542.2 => 129.2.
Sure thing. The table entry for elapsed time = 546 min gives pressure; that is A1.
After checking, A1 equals 162.8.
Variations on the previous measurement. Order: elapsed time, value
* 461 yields 217.7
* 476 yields 201.7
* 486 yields 187.6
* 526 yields 142.4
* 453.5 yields 220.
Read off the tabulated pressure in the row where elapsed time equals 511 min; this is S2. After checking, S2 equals 180.1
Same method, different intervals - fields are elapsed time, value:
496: 186.8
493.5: 190.7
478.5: 190.3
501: 184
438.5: 230.3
